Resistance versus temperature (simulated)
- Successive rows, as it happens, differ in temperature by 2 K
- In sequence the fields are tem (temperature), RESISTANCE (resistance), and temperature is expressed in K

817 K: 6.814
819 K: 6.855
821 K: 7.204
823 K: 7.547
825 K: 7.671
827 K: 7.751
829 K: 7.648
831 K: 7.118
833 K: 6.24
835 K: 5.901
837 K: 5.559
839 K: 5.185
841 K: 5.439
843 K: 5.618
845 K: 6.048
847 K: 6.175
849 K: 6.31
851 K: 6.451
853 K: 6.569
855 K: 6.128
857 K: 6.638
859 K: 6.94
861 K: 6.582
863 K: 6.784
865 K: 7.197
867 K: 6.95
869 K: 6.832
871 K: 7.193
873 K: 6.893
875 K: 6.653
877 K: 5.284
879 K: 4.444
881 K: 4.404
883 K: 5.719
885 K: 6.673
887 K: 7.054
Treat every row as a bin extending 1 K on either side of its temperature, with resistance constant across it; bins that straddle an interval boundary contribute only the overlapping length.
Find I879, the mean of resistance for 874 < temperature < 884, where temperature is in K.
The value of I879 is 5.3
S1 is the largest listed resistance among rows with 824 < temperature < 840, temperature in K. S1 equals 7.751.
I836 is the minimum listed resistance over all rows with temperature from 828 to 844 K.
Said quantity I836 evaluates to 5.185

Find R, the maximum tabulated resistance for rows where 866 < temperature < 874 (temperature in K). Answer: 7.193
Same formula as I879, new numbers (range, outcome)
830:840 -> 6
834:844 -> 5.54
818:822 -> 7.03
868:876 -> 6.89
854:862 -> 6.57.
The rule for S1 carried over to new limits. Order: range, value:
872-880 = 6.893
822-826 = 7.671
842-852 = 6.451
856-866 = 7.197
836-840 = 5.559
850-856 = 6.569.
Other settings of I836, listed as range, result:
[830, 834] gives 6.24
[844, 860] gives 6.048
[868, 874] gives 6.832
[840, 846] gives 5.439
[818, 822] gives 6.855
